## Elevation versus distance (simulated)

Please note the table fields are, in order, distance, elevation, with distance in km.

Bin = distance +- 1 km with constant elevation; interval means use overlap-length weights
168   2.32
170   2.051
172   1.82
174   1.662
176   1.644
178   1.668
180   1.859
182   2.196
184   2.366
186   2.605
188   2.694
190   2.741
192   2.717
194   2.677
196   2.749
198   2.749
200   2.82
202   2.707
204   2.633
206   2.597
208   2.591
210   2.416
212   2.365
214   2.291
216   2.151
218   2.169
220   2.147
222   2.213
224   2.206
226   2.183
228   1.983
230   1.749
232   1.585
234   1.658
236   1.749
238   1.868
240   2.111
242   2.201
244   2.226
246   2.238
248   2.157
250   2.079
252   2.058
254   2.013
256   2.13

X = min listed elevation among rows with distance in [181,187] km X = 2.196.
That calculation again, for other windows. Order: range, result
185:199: 2.605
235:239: 1.749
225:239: 1.585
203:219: 2.151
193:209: 2.591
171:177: 1.644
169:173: 1.82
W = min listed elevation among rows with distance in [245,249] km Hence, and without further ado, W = 2.157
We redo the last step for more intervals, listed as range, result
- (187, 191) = 2.694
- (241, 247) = 2.201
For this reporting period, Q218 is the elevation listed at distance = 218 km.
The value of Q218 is 2.169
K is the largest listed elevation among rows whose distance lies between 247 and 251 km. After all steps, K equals 2.157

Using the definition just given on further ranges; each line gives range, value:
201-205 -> 2.707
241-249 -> 2.238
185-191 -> 2.741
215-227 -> 2.213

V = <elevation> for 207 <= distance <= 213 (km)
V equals 2.46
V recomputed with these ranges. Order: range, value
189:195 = 2.71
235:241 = 1.91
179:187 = 2.26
